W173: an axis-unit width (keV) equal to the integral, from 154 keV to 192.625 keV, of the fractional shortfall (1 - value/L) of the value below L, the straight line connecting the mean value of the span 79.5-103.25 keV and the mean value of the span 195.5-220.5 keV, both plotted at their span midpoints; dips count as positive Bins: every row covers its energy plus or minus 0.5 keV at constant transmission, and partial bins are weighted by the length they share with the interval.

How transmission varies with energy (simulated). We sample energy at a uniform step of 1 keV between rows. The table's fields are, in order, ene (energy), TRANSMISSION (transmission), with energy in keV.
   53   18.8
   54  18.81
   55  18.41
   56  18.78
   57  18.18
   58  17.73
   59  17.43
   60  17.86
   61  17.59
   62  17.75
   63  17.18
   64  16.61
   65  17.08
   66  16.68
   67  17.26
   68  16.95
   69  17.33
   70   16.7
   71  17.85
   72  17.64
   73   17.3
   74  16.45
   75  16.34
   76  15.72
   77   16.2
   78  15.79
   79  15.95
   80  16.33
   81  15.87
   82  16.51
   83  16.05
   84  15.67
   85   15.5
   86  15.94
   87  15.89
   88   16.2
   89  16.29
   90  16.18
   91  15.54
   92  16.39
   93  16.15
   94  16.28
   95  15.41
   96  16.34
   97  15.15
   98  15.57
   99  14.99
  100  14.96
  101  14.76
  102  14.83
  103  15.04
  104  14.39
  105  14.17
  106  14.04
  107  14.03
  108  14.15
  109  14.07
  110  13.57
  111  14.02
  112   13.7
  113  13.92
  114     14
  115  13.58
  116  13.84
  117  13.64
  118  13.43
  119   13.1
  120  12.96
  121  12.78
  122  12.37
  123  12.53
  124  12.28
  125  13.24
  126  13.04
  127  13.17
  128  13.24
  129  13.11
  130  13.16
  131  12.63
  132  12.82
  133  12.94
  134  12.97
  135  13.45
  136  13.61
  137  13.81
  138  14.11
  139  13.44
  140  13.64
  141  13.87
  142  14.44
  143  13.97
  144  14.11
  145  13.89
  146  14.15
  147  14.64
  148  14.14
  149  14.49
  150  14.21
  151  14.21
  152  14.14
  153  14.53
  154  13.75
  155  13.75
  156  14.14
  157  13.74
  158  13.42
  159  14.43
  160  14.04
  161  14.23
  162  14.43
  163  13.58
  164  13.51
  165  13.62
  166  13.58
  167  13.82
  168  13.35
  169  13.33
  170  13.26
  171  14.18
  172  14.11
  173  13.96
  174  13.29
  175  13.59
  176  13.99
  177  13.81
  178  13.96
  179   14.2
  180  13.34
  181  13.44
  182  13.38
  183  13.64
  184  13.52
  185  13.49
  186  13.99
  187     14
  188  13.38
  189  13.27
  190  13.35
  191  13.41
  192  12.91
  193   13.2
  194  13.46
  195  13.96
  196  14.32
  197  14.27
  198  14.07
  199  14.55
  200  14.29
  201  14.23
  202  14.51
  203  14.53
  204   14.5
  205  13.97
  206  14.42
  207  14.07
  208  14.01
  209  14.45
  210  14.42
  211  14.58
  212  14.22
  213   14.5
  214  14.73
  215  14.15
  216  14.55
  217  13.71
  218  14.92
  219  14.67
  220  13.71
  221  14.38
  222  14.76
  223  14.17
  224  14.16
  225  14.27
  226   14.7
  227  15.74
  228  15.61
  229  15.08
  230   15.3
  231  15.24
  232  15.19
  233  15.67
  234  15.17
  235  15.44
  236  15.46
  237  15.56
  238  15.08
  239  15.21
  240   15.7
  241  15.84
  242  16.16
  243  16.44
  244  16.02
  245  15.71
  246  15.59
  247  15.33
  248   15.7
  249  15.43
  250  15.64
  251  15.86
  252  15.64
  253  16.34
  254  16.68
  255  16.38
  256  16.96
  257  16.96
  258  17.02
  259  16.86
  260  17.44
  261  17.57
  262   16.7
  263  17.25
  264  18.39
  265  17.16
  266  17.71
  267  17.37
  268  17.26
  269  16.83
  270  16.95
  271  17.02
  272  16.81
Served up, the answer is 2.8 keV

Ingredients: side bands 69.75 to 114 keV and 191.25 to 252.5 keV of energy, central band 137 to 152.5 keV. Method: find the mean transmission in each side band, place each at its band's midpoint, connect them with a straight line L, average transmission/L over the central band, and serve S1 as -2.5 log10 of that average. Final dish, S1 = 0.08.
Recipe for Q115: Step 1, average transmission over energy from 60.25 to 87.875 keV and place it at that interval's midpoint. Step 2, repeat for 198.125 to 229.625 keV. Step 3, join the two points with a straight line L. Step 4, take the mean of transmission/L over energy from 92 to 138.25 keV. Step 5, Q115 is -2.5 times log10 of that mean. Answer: 0.150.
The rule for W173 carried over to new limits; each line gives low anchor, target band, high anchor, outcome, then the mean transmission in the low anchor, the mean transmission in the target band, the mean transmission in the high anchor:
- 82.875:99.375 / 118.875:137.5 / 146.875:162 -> 2.3 keV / 15.9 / 13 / 14.1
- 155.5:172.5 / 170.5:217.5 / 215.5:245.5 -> 1.5 keV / 13.8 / 14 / 15.1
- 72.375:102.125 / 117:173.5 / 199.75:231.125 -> 6.1 keV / 15.9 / 13.6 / 14.5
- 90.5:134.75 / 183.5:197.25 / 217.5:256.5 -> 1.2 keV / 14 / 13.6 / 15.4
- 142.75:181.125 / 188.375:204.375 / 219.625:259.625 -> 0.8 keV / 13.9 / 13.9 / 15.6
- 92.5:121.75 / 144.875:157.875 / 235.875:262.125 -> 0.7 keV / 14.4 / 14.1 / 16.1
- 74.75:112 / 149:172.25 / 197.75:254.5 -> 2.0 keV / 15.4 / 13.9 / 15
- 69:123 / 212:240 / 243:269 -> 2.5 keV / 15.2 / 14.9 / 16.6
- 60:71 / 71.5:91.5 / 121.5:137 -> 0.0 keV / 17.2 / 16.2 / 13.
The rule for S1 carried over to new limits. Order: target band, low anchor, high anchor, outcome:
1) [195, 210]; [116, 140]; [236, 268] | 0.06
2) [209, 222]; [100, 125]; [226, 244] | 0.06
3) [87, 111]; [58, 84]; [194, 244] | 0.09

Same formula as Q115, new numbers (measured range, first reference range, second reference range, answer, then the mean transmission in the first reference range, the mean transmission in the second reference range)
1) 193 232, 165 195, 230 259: 0.02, 13.6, 15.8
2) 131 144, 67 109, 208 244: 0.14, 15.8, 14.9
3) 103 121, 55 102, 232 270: 0.19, 16.5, 16.3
